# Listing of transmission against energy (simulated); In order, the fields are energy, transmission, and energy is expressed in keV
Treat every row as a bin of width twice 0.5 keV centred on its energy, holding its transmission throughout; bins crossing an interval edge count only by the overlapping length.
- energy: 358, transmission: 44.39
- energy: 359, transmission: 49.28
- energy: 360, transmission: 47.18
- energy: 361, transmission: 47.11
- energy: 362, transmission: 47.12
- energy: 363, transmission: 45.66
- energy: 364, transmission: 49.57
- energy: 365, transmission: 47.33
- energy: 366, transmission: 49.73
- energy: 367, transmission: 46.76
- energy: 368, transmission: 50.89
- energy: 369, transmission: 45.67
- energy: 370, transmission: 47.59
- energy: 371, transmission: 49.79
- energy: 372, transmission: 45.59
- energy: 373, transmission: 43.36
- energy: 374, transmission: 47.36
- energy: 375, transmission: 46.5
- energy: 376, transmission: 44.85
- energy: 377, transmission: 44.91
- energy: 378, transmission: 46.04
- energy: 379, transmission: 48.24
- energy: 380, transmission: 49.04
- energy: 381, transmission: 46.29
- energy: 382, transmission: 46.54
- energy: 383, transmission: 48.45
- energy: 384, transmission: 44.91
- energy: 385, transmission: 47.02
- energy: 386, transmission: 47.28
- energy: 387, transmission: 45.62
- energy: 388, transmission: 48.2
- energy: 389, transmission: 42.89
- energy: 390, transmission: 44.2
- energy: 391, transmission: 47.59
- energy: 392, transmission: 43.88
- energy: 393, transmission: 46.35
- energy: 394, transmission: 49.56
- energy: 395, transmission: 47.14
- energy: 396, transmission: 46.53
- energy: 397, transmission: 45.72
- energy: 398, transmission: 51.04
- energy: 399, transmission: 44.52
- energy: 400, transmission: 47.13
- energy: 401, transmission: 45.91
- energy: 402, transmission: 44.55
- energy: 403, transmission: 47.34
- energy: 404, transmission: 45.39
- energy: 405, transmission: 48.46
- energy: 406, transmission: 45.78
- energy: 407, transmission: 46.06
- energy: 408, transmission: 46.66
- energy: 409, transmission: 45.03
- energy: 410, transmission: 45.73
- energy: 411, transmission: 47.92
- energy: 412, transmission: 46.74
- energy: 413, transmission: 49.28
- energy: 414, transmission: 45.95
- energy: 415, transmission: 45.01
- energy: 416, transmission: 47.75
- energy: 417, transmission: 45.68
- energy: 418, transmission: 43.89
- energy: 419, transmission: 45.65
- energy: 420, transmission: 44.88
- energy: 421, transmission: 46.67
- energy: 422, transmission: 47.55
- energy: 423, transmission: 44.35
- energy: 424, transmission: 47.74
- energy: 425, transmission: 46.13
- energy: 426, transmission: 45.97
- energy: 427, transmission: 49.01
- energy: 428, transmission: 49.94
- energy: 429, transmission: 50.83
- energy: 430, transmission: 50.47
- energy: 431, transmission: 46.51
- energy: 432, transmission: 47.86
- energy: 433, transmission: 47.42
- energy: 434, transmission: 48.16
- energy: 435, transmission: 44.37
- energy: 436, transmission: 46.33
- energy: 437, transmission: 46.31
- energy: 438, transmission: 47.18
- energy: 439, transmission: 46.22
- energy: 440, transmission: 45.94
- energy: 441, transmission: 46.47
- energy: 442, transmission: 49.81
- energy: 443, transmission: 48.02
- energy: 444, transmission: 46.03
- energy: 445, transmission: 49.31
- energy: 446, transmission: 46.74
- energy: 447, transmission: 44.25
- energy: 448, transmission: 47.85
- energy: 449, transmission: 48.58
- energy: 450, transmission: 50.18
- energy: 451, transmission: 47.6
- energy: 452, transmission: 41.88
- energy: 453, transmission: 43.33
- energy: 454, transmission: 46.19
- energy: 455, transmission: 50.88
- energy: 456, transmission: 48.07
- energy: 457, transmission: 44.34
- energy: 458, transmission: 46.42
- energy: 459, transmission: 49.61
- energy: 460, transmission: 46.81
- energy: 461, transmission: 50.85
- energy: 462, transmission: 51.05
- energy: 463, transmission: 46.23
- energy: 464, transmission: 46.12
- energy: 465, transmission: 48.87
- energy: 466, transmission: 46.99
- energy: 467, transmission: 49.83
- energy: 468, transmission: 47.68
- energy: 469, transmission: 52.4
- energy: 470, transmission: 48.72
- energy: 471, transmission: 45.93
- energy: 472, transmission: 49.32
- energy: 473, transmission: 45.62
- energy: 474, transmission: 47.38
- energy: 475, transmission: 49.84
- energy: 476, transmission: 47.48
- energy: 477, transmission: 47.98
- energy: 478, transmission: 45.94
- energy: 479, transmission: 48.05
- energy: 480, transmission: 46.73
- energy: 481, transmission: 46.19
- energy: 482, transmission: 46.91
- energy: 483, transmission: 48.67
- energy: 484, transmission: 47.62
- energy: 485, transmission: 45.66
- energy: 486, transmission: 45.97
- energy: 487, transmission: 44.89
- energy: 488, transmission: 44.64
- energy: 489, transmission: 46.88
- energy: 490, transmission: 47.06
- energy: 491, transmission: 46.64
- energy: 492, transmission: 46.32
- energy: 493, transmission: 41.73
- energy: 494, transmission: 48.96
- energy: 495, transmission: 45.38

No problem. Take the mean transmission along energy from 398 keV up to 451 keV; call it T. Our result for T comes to 46.9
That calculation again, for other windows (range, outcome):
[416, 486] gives 47.3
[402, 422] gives 46.3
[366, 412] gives 46.6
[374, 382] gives 46.6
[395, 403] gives 46.6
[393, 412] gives 46.7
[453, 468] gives 47.9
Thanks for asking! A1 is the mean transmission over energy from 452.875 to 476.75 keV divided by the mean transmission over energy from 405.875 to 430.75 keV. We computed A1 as 1.0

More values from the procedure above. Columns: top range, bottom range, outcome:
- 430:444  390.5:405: 1.01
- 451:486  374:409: 1.02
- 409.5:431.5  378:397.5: 1.01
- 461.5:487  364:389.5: 1.02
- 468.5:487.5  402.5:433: 1.01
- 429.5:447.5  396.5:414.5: 1.01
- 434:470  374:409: 1.02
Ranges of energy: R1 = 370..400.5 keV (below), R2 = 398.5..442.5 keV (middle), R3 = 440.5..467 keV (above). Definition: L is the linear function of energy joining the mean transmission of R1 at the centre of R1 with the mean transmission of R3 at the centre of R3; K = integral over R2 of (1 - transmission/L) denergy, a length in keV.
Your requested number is 0.3 keV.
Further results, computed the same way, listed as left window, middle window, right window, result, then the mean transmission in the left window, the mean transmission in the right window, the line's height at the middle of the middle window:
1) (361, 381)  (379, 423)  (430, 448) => 0.6 keV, 47.1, 47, 47.1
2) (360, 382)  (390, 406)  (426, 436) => 0.3 keV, 47.1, 48.1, 47.5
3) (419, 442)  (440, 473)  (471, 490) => -0.4 keV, 47.1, 47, 47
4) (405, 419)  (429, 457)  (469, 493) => -0.3 keV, 46.3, 47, 46.6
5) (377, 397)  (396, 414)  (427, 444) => 0.1 keV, 46.6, 47.6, 46.9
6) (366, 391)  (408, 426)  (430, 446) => 0.3 keV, 46.7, 47.2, 47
